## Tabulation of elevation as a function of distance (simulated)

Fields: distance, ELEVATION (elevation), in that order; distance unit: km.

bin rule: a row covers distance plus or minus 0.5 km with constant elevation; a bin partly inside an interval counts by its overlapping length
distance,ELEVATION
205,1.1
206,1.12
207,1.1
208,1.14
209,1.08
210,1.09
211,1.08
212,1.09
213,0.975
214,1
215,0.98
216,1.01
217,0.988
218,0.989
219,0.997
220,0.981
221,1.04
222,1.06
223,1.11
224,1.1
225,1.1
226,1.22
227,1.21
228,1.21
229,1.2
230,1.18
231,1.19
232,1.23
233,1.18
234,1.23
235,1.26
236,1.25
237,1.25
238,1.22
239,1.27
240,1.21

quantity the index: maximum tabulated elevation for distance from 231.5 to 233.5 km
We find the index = 1.23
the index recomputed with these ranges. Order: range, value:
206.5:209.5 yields 1.14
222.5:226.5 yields 1.22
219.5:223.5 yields 1.11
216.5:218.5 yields 0.989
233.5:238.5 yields 1.26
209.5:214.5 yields 1.09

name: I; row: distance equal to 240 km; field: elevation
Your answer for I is 1.21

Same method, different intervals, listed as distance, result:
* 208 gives 1.14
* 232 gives 1.23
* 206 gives 1.12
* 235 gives 1.26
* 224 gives 1.1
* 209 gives 1.08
